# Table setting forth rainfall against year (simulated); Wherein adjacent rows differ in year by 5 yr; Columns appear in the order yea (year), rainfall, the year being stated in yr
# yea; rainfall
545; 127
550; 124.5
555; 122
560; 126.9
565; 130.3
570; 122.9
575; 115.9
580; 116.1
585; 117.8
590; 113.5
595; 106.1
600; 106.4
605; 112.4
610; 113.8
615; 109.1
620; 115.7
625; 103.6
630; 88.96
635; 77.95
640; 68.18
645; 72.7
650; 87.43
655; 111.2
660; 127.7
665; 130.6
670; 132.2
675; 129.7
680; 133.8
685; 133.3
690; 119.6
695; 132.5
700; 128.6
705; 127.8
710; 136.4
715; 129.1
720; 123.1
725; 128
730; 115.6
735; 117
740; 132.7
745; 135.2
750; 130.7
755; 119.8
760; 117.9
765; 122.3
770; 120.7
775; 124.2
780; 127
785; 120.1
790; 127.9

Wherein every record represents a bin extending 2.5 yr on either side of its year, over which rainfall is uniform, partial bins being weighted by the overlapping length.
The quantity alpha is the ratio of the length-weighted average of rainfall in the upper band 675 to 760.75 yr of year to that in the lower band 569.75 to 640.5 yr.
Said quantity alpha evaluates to 1.20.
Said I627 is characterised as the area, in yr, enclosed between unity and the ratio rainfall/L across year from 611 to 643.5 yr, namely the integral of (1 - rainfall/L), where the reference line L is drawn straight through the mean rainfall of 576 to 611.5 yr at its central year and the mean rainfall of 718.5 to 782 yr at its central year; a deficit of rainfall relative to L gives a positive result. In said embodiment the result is 5.84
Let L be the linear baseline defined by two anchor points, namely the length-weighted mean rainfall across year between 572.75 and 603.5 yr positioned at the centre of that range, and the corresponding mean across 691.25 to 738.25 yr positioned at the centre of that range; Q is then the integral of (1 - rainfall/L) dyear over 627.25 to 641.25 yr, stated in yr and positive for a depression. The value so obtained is 4.5 yr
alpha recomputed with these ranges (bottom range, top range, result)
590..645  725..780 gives 1.24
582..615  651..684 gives 1.13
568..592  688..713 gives 1.10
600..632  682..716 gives 1.21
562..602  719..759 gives 1.07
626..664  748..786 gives 1.33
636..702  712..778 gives 1.08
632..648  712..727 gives 1.72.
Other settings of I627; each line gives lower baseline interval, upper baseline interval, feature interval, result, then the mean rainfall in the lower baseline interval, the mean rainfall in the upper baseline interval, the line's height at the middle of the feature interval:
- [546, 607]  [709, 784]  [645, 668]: 2.1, 118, 125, 121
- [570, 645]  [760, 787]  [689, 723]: -4.0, 104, 122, 115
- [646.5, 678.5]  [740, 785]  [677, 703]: -2.0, 119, 125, 120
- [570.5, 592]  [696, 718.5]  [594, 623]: 2.1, 117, 130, 120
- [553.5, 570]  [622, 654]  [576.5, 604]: -0.4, 126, 85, 111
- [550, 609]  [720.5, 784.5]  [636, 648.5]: 4.9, 118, 124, 120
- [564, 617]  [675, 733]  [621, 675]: 8.8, 115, 128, 121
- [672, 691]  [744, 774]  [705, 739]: 0.4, 130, 124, 127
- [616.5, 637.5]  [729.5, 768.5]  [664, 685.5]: -4.8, 97.2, 124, 108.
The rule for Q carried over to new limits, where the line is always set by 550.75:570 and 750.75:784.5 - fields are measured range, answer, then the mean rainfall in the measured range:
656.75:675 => -0.78 yr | 129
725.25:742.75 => 0.02 yr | 123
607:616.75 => 1.03 yr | 112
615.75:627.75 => 1.50 yr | 109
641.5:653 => 4.06 yr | 80.4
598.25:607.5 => 1.14 yr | 110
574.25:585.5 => 0.80 yr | 116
